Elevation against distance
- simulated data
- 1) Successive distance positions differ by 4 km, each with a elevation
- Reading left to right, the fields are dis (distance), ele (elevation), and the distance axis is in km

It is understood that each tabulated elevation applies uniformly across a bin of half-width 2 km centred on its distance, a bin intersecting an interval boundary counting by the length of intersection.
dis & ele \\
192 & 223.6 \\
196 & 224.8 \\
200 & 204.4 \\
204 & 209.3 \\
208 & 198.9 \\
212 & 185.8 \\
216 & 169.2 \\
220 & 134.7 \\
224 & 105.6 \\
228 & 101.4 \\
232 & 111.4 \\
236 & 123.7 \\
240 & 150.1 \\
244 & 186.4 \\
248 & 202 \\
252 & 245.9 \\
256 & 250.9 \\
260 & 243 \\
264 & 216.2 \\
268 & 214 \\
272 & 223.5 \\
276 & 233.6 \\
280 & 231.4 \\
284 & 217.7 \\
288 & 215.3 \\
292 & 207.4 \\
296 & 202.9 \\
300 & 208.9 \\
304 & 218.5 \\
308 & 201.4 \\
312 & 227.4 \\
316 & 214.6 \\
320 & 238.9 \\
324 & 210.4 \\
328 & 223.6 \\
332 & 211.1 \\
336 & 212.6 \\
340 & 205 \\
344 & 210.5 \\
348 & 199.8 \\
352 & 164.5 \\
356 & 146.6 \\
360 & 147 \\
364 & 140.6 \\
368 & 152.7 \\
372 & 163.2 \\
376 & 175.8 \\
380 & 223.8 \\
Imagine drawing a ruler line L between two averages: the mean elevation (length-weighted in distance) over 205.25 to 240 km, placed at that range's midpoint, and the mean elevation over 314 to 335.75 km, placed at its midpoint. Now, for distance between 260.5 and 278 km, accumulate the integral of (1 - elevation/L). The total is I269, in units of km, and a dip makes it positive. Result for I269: -4.5 km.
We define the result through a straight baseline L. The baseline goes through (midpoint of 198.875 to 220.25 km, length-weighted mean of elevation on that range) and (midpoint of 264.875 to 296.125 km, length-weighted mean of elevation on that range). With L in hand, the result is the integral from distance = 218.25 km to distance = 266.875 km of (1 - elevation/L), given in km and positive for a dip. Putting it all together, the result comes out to 7.2 km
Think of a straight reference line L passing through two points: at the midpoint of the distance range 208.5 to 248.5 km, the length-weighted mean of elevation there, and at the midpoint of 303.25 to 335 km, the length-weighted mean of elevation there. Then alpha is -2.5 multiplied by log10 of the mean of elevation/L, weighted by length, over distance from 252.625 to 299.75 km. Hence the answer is -0.22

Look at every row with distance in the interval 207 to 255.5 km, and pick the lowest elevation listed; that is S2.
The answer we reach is 101.4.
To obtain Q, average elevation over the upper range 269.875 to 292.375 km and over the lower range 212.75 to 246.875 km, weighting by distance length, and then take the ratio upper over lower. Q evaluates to 1.60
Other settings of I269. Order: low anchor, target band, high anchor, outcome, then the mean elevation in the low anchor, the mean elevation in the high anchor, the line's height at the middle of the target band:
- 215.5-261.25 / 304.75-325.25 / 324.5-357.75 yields -3.11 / 167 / 198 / 190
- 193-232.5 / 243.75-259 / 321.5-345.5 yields -3.69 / 168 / 213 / 182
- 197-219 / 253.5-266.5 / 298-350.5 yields -2.22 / 192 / 214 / 202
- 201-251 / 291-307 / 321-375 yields -3.18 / 159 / 185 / 174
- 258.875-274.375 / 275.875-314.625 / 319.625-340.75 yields 0.78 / 223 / 216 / 220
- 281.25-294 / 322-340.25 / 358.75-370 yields -3.87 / 215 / 147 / 176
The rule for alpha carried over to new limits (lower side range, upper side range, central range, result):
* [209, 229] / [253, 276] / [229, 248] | 0.239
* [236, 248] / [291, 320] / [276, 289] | -0.142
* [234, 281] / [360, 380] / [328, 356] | -0.134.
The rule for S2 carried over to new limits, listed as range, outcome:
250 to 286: 214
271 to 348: 199.8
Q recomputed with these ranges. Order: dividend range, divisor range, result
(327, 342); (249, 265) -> 0.89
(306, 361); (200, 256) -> 1.20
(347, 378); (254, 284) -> 0.70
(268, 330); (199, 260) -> 1.26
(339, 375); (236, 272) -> 0.81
